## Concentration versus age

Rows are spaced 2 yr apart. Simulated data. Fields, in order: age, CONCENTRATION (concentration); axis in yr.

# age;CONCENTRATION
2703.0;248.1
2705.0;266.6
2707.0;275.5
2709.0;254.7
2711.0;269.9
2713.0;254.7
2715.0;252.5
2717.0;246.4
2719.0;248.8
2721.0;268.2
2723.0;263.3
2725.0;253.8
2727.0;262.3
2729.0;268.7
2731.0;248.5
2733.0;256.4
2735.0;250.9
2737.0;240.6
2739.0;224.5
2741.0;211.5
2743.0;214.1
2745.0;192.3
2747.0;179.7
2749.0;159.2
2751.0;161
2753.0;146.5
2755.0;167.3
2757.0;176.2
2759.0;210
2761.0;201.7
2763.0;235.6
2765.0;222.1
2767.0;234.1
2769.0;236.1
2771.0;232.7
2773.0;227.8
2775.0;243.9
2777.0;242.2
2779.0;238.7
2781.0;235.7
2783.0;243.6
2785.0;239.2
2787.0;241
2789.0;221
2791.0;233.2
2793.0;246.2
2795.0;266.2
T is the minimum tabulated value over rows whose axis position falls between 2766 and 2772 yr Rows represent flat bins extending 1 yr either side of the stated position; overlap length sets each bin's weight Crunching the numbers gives 232.7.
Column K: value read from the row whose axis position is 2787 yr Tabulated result 241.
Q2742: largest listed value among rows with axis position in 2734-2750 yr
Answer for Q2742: 250.9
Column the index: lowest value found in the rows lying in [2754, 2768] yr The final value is 167.3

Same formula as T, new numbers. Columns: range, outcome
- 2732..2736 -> 250.9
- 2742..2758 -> 146.5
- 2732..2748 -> 179.7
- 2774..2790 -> 221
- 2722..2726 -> 253.8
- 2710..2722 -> 246.4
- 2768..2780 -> 227.8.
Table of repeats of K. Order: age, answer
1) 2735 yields 250.9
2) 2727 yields 262.3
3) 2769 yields 236.1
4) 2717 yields 246.4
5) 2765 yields 222.1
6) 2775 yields 243.9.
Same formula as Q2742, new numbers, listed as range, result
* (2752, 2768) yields 235.6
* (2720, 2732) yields 268.7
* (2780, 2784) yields 243.6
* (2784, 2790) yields 241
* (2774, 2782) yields 243.9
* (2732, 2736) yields 256.4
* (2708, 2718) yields 269.9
